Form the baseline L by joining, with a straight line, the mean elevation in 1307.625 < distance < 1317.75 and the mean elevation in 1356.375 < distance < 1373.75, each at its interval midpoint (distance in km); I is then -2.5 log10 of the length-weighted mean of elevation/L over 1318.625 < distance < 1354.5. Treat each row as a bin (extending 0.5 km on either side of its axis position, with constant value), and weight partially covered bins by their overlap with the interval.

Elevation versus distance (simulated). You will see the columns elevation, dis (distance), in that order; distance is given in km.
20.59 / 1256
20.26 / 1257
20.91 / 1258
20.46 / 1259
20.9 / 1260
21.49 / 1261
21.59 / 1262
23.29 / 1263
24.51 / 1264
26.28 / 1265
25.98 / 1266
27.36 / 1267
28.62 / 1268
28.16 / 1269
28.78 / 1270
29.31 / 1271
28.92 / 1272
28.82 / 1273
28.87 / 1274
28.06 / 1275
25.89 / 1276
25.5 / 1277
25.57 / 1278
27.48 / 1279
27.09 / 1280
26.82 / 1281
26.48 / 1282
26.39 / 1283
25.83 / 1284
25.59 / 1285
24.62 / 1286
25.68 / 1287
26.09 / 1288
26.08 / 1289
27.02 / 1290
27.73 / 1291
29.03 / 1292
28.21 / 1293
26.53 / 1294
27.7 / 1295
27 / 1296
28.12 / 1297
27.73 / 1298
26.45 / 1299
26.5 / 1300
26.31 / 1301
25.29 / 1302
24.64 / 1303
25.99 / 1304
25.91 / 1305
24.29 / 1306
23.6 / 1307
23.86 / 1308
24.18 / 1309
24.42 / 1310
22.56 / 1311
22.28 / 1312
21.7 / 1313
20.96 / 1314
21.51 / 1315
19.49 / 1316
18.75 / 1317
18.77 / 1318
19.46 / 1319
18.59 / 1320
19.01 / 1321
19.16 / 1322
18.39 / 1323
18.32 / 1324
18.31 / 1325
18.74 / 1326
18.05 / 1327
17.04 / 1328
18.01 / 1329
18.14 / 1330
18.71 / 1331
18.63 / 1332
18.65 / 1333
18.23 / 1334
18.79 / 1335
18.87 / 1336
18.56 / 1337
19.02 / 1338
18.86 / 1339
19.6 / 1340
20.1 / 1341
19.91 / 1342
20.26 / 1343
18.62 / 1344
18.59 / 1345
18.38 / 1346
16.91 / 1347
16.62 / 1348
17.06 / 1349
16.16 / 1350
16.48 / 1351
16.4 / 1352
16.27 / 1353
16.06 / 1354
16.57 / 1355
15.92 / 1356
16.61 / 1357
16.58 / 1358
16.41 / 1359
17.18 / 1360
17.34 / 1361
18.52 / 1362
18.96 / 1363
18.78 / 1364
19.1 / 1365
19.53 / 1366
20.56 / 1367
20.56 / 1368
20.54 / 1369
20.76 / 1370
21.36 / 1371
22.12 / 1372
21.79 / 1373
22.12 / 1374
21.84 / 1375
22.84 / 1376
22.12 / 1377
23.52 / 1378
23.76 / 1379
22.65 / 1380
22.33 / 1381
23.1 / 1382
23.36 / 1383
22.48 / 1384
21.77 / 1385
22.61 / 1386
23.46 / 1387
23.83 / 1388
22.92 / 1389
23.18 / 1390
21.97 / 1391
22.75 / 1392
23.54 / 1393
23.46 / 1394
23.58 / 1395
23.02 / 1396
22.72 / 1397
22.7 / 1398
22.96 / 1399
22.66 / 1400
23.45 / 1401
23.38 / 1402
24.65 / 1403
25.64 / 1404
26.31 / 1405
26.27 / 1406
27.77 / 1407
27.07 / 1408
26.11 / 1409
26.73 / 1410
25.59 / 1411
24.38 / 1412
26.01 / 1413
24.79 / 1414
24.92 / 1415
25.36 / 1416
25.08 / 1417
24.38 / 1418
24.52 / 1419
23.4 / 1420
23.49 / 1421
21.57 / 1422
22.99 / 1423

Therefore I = 0.14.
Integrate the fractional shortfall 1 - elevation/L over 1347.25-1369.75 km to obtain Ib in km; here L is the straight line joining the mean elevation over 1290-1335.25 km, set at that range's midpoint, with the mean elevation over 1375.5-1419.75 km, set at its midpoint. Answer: 5.4 km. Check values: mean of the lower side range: 22.4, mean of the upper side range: 24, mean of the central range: 17.7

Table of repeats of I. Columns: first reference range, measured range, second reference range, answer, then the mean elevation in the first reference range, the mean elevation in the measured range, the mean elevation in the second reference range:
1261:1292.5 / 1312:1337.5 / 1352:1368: 0.13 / 26.6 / 19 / 17.7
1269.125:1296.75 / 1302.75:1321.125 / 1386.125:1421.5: 0.19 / 27.1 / 22.1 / 24.3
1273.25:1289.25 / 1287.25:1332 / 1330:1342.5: -0.01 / 26.4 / 22.9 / 19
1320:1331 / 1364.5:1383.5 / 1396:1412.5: 0.03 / 18.3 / 21.8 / 24.8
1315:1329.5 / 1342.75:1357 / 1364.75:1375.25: 0.17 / 18.7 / 17.1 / 21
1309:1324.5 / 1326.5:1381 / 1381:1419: 0.16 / 20.4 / 19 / 24.1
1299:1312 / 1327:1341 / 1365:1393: 0.27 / 24.8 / 18.6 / 22.2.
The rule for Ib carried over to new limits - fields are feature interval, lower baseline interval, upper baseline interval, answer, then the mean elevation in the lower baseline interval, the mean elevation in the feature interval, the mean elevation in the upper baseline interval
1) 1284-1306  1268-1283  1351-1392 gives -0.35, 27.6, 26.5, 20.4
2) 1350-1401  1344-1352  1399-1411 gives 0.90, 17.2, 20.8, 25.4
